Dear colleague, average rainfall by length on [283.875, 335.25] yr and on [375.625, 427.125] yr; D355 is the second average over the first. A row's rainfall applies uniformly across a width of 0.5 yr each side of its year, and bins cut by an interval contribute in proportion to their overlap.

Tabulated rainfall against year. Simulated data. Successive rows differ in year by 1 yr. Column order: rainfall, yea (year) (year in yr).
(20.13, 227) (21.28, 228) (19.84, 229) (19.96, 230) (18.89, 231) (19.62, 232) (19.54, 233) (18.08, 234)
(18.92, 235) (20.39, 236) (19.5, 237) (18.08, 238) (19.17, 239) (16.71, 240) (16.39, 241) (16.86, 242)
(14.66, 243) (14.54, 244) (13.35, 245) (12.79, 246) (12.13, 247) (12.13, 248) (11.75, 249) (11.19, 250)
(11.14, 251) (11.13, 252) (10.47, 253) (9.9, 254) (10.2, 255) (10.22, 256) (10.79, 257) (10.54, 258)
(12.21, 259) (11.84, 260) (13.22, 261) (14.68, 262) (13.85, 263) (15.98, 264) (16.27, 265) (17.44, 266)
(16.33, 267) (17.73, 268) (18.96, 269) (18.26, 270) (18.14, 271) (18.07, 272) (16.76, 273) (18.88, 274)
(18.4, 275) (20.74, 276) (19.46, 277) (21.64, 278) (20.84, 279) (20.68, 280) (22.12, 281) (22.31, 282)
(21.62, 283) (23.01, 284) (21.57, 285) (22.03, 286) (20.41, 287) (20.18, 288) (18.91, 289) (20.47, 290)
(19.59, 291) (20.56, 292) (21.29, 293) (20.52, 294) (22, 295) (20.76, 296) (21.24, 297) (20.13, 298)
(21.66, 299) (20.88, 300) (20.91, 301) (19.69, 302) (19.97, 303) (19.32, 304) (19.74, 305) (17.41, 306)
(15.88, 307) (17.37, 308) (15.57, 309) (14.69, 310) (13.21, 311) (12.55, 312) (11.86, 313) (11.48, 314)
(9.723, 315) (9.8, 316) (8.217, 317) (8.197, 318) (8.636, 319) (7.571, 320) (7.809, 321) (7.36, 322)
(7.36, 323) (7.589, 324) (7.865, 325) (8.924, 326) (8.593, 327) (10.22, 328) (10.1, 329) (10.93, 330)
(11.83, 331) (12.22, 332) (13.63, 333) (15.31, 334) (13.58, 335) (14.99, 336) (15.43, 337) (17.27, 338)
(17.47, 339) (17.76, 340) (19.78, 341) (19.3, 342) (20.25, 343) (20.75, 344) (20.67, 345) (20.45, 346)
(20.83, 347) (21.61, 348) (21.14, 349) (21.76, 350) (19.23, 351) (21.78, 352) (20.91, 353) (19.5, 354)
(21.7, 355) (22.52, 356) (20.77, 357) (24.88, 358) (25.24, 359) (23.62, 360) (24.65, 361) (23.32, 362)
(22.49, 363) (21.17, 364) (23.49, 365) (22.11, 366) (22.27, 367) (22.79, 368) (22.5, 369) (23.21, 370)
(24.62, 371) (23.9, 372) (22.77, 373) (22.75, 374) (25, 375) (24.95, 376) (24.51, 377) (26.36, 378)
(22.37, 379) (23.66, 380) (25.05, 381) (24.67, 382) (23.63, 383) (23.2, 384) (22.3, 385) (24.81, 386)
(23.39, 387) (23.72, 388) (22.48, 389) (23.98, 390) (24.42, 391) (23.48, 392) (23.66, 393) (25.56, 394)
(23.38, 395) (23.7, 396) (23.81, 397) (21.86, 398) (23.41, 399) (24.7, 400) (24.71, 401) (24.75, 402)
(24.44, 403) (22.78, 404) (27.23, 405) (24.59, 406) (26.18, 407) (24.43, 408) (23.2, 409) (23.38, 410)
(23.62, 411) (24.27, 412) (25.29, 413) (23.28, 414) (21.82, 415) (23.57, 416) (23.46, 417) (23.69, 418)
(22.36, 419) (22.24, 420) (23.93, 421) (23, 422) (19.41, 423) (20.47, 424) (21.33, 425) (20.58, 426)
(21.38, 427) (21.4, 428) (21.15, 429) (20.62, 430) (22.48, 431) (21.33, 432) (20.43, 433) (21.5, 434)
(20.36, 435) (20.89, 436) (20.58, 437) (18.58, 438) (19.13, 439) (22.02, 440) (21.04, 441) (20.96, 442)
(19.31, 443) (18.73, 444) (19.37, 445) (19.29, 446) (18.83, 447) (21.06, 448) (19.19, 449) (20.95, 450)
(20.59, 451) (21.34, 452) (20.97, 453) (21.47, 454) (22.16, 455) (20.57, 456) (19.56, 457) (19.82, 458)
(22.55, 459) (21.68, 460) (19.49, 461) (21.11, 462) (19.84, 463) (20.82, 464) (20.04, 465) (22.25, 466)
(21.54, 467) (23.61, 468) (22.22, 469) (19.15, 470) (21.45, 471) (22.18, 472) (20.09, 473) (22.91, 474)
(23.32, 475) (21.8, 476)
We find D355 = 1.56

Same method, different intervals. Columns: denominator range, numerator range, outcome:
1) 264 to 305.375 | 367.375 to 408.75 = 1.20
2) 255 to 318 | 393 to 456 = 1.27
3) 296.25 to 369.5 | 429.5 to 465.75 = 1.21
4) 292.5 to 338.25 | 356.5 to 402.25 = 1.67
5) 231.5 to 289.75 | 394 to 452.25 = 1.33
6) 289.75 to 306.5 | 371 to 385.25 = 1.18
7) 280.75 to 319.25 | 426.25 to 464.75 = 1.15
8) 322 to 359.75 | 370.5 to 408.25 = 1.43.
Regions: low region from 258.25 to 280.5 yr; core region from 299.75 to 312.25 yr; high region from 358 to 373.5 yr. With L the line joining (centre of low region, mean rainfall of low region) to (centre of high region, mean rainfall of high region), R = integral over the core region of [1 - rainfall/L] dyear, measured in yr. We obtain 1.3 yr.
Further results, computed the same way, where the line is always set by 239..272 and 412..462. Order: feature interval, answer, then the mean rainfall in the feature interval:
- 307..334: 9.5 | 10.7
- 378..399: -4.9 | 23.7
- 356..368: -3.2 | 23.1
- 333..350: -1.1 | 18.5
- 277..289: -5.0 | 21.3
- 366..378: -3.3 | 23.6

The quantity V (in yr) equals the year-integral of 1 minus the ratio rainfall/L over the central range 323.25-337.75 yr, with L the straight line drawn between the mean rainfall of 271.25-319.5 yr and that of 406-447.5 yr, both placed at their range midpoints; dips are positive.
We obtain 5.7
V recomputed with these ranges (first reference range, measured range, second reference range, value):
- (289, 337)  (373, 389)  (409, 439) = -4.1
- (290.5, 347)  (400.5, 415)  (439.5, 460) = -4.3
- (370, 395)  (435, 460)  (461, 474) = 1.6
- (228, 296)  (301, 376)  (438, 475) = 5.7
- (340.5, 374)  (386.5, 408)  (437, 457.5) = -2.9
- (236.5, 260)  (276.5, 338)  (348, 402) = 5.4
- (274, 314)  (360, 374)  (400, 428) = -0.8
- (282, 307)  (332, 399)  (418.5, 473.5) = -3.8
